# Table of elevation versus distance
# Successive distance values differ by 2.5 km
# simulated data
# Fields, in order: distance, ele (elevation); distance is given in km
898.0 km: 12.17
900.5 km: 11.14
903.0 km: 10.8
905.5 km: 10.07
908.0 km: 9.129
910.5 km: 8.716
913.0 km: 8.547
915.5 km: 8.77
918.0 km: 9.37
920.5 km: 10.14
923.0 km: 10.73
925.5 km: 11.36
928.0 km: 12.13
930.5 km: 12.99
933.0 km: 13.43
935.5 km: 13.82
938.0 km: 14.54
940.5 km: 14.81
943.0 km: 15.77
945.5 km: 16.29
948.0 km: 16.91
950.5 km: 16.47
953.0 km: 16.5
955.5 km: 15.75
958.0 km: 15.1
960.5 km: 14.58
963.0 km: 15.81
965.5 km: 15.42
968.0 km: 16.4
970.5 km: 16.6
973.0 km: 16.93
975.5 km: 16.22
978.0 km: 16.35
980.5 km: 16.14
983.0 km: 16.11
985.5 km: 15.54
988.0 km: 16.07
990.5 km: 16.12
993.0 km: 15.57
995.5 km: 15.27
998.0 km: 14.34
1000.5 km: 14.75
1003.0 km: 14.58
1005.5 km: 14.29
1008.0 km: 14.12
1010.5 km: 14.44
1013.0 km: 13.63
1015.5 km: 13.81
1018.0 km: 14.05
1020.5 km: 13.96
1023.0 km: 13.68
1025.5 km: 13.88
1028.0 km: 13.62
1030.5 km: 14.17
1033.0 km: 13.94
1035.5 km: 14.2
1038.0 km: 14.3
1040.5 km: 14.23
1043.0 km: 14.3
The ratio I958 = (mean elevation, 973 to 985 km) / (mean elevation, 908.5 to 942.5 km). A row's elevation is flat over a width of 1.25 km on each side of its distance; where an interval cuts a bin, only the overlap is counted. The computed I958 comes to 1.41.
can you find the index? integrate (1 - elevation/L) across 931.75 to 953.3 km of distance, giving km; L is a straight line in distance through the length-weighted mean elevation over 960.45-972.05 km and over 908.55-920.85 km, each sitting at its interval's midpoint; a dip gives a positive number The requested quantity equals -4.4 km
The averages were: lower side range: 9.03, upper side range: 15.9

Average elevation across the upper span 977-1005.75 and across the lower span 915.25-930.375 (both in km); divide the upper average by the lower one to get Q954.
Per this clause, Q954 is 1.44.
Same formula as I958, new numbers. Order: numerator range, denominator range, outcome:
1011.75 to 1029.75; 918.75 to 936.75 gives 1.15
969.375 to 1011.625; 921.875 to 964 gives 1.07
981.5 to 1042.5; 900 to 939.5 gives 1.32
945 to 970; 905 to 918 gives 1.77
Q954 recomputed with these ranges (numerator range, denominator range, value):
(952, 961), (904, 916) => 1.71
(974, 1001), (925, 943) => 1.16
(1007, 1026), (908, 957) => 1.08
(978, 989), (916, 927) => 1.55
